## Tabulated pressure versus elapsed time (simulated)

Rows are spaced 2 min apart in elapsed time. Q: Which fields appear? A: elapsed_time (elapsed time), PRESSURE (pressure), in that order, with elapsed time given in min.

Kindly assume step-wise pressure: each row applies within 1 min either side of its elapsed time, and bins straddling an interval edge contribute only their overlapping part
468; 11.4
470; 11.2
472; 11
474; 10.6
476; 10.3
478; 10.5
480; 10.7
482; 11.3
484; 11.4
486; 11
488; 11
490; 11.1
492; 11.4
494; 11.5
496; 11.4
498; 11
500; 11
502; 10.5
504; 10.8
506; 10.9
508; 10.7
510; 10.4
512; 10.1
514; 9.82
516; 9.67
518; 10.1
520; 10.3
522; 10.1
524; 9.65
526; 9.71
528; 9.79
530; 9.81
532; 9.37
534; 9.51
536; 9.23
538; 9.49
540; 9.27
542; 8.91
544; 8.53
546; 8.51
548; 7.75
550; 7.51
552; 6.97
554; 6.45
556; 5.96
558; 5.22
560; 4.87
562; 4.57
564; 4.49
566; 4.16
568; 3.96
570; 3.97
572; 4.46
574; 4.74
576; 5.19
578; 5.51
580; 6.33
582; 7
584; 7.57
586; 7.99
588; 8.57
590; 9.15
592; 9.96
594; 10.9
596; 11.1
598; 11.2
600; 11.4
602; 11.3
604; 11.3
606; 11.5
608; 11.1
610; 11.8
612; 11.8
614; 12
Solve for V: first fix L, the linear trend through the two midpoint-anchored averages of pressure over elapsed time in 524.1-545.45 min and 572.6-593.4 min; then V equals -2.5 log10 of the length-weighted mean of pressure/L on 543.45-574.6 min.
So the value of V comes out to 0.41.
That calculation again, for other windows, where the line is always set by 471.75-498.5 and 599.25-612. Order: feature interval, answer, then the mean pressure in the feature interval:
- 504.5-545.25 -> 0.143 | 9.77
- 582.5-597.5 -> 0.218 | 9.31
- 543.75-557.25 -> 0.472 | 7.28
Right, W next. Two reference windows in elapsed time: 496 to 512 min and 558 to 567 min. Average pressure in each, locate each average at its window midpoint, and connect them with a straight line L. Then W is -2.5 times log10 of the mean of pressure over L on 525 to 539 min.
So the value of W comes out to -0.222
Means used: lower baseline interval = 10.8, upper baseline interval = 4.6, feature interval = 9.56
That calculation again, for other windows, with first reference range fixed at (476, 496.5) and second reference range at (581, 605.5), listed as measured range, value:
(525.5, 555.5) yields 0.20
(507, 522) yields 0.06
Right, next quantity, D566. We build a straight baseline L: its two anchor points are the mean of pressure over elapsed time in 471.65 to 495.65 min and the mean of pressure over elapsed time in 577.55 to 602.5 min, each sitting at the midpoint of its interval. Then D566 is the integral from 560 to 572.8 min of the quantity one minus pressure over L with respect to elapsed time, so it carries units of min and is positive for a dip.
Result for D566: 7.0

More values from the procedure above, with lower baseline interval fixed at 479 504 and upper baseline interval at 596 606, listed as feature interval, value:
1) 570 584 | 7.1 min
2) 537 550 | 3.0 min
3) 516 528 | 1.3 min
